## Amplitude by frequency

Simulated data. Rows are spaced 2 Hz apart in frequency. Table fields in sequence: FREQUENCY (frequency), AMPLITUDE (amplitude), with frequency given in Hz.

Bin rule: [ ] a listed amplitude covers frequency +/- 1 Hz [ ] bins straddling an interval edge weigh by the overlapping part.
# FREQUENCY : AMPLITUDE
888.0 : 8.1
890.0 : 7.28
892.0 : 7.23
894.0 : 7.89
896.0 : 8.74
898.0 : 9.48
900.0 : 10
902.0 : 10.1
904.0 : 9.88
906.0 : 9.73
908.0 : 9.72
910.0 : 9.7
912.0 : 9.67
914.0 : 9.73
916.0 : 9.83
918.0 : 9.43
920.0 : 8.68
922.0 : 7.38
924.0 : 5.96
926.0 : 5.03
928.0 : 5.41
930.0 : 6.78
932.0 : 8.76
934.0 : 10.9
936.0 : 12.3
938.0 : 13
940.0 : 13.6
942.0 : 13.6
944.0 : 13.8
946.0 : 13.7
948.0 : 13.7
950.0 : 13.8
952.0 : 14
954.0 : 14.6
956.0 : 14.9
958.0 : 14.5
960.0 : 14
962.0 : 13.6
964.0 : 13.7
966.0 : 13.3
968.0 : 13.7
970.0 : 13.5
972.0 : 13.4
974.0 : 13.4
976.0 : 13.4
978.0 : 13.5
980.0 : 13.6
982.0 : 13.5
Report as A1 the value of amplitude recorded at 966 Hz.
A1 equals 13.3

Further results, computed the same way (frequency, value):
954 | 14.6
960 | 14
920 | 8.68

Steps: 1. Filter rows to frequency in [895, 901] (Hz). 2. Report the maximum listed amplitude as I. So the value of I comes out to 10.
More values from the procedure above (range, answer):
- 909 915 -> 9.73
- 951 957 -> 14.9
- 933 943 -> 13.6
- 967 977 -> 13.7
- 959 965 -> 14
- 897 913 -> 10.1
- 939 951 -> 13.8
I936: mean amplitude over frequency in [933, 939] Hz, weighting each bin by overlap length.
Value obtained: 12.1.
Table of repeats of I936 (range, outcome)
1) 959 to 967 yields 13.7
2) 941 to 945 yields 13.7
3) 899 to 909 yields 9.89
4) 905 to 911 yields 9.72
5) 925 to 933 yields 6.5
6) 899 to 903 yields 10.1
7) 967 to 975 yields 13.5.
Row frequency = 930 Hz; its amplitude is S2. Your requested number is 6.78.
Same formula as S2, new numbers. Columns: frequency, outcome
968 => 13.7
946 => 13.7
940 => 13.6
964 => 13.7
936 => 12.3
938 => 13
